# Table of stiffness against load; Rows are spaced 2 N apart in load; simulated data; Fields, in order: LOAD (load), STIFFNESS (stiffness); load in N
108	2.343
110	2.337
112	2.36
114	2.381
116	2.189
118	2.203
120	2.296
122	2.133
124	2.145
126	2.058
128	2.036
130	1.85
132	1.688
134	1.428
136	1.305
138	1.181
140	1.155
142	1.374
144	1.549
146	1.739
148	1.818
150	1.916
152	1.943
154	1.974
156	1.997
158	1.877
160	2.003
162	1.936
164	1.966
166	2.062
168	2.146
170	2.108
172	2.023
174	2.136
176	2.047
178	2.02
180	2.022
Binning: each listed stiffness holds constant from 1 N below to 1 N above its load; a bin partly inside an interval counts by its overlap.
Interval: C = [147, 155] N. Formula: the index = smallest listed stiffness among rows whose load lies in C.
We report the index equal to 1.818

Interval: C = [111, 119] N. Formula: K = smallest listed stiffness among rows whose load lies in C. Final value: 2.189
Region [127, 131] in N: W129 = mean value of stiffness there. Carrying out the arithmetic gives 1.94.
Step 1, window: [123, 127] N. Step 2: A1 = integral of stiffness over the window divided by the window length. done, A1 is 2.1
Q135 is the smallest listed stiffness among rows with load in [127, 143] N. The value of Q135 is 1.155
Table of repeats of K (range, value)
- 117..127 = 2.058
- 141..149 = 1.374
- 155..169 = 1.877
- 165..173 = 2.023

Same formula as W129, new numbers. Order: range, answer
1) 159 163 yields 1.97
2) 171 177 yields 2.07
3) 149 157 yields 1.96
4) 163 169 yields 2.06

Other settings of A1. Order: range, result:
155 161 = 1.96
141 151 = 1.68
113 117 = 2.29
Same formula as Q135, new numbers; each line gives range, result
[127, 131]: 1.85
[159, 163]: 1.936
